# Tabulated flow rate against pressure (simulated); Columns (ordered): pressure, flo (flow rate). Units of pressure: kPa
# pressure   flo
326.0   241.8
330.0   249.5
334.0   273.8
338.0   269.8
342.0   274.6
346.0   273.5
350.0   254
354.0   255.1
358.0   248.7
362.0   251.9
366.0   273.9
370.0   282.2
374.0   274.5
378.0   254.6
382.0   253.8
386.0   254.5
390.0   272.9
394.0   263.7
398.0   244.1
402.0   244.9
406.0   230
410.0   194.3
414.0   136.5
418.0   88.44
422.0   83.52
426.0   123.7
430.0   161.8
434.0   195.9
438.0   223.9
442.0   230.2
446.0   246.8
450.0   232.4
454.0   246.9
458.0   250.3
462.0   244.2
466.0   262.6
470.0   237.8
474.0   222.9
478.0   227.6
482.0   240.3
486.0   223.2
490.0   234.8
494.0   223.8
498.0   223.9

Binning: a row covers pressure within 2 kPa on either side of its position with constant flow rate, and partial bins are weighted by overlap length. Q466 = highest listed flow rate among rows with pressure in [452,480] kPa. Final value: 262.6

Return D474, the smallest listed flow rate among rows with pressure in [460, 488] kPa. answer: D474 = 222.9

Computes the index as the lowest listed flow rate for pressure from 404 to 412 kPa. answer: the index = 194.3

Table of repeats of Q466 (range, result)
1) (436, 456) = 246.9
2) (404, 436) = 230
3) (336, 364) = 274.6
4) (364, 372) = 282.2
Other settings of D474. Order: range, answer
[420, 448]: 83.52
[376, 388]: 253.8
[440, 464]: 230.2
